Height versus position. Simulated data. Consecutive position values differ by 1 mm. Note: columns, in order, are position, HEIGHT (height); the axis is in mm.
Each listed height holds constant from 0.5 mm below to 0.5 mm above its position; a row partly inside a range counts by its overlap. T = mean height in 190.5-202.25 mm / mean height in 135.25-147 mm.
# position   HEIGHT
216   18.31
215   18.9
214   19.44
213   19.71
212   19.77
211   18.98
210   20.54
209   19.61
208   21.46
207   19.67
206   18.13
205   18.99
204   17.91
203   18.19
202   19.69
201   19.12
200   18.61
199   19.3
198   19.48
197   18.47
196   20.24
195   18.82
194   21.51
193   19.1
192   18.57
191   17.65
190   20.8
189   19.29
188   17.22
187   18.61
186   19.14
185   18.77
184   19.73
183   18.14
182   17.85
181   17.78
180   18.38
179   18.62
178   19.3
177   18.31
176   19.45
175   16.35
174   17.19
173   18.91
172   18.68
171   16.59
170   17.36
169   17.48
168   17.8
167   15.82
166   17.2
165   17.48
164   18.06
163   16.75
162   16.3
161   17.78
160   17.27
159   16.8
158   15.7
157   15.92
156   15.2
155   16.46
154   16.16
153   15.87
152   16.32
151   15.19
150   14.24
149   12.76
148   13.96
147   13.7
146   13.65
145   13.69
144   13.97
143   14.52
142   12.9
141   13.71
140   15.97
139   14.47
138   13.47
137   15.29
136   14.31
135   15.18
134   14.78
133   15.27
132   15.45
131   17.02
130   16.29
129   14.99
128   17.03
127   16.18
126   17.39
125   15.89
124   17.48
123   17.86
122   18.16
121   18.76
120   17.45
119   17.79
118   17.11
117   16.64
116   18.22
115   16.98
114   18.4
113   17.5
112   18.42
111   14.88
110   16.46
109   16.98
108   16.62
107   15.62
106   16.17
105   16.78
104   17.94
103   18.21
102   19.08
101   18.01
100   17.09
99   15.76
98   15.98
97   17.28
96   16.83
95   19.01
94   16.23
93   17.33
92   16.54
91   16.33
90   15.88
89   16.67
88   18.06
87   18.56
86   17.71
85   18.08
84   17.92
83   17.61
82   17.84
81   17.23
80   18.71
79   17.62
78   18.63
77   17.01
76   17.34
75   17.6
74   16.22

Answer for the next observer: 1.4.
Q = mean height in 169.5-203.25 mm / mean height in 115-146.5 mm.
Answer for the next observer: 1.18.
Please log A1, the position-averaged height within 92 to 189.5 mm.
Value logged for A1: 16.7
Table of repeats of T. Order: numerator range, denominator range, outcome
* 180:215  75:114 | 1.11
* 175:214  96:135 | 1.13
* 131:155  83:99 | 0.85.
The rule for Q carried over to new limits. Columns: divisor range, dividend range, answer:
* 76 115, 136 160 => 0.86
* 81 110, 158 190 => 1.04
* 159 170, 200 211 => 1.12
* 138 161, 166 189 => 1.21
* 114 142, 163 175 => 1.07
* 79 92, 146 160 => 0.87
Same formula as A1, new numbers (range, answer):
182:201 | 19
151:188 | 17.5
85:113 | 17.1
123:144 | 15.4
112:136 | 16.8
